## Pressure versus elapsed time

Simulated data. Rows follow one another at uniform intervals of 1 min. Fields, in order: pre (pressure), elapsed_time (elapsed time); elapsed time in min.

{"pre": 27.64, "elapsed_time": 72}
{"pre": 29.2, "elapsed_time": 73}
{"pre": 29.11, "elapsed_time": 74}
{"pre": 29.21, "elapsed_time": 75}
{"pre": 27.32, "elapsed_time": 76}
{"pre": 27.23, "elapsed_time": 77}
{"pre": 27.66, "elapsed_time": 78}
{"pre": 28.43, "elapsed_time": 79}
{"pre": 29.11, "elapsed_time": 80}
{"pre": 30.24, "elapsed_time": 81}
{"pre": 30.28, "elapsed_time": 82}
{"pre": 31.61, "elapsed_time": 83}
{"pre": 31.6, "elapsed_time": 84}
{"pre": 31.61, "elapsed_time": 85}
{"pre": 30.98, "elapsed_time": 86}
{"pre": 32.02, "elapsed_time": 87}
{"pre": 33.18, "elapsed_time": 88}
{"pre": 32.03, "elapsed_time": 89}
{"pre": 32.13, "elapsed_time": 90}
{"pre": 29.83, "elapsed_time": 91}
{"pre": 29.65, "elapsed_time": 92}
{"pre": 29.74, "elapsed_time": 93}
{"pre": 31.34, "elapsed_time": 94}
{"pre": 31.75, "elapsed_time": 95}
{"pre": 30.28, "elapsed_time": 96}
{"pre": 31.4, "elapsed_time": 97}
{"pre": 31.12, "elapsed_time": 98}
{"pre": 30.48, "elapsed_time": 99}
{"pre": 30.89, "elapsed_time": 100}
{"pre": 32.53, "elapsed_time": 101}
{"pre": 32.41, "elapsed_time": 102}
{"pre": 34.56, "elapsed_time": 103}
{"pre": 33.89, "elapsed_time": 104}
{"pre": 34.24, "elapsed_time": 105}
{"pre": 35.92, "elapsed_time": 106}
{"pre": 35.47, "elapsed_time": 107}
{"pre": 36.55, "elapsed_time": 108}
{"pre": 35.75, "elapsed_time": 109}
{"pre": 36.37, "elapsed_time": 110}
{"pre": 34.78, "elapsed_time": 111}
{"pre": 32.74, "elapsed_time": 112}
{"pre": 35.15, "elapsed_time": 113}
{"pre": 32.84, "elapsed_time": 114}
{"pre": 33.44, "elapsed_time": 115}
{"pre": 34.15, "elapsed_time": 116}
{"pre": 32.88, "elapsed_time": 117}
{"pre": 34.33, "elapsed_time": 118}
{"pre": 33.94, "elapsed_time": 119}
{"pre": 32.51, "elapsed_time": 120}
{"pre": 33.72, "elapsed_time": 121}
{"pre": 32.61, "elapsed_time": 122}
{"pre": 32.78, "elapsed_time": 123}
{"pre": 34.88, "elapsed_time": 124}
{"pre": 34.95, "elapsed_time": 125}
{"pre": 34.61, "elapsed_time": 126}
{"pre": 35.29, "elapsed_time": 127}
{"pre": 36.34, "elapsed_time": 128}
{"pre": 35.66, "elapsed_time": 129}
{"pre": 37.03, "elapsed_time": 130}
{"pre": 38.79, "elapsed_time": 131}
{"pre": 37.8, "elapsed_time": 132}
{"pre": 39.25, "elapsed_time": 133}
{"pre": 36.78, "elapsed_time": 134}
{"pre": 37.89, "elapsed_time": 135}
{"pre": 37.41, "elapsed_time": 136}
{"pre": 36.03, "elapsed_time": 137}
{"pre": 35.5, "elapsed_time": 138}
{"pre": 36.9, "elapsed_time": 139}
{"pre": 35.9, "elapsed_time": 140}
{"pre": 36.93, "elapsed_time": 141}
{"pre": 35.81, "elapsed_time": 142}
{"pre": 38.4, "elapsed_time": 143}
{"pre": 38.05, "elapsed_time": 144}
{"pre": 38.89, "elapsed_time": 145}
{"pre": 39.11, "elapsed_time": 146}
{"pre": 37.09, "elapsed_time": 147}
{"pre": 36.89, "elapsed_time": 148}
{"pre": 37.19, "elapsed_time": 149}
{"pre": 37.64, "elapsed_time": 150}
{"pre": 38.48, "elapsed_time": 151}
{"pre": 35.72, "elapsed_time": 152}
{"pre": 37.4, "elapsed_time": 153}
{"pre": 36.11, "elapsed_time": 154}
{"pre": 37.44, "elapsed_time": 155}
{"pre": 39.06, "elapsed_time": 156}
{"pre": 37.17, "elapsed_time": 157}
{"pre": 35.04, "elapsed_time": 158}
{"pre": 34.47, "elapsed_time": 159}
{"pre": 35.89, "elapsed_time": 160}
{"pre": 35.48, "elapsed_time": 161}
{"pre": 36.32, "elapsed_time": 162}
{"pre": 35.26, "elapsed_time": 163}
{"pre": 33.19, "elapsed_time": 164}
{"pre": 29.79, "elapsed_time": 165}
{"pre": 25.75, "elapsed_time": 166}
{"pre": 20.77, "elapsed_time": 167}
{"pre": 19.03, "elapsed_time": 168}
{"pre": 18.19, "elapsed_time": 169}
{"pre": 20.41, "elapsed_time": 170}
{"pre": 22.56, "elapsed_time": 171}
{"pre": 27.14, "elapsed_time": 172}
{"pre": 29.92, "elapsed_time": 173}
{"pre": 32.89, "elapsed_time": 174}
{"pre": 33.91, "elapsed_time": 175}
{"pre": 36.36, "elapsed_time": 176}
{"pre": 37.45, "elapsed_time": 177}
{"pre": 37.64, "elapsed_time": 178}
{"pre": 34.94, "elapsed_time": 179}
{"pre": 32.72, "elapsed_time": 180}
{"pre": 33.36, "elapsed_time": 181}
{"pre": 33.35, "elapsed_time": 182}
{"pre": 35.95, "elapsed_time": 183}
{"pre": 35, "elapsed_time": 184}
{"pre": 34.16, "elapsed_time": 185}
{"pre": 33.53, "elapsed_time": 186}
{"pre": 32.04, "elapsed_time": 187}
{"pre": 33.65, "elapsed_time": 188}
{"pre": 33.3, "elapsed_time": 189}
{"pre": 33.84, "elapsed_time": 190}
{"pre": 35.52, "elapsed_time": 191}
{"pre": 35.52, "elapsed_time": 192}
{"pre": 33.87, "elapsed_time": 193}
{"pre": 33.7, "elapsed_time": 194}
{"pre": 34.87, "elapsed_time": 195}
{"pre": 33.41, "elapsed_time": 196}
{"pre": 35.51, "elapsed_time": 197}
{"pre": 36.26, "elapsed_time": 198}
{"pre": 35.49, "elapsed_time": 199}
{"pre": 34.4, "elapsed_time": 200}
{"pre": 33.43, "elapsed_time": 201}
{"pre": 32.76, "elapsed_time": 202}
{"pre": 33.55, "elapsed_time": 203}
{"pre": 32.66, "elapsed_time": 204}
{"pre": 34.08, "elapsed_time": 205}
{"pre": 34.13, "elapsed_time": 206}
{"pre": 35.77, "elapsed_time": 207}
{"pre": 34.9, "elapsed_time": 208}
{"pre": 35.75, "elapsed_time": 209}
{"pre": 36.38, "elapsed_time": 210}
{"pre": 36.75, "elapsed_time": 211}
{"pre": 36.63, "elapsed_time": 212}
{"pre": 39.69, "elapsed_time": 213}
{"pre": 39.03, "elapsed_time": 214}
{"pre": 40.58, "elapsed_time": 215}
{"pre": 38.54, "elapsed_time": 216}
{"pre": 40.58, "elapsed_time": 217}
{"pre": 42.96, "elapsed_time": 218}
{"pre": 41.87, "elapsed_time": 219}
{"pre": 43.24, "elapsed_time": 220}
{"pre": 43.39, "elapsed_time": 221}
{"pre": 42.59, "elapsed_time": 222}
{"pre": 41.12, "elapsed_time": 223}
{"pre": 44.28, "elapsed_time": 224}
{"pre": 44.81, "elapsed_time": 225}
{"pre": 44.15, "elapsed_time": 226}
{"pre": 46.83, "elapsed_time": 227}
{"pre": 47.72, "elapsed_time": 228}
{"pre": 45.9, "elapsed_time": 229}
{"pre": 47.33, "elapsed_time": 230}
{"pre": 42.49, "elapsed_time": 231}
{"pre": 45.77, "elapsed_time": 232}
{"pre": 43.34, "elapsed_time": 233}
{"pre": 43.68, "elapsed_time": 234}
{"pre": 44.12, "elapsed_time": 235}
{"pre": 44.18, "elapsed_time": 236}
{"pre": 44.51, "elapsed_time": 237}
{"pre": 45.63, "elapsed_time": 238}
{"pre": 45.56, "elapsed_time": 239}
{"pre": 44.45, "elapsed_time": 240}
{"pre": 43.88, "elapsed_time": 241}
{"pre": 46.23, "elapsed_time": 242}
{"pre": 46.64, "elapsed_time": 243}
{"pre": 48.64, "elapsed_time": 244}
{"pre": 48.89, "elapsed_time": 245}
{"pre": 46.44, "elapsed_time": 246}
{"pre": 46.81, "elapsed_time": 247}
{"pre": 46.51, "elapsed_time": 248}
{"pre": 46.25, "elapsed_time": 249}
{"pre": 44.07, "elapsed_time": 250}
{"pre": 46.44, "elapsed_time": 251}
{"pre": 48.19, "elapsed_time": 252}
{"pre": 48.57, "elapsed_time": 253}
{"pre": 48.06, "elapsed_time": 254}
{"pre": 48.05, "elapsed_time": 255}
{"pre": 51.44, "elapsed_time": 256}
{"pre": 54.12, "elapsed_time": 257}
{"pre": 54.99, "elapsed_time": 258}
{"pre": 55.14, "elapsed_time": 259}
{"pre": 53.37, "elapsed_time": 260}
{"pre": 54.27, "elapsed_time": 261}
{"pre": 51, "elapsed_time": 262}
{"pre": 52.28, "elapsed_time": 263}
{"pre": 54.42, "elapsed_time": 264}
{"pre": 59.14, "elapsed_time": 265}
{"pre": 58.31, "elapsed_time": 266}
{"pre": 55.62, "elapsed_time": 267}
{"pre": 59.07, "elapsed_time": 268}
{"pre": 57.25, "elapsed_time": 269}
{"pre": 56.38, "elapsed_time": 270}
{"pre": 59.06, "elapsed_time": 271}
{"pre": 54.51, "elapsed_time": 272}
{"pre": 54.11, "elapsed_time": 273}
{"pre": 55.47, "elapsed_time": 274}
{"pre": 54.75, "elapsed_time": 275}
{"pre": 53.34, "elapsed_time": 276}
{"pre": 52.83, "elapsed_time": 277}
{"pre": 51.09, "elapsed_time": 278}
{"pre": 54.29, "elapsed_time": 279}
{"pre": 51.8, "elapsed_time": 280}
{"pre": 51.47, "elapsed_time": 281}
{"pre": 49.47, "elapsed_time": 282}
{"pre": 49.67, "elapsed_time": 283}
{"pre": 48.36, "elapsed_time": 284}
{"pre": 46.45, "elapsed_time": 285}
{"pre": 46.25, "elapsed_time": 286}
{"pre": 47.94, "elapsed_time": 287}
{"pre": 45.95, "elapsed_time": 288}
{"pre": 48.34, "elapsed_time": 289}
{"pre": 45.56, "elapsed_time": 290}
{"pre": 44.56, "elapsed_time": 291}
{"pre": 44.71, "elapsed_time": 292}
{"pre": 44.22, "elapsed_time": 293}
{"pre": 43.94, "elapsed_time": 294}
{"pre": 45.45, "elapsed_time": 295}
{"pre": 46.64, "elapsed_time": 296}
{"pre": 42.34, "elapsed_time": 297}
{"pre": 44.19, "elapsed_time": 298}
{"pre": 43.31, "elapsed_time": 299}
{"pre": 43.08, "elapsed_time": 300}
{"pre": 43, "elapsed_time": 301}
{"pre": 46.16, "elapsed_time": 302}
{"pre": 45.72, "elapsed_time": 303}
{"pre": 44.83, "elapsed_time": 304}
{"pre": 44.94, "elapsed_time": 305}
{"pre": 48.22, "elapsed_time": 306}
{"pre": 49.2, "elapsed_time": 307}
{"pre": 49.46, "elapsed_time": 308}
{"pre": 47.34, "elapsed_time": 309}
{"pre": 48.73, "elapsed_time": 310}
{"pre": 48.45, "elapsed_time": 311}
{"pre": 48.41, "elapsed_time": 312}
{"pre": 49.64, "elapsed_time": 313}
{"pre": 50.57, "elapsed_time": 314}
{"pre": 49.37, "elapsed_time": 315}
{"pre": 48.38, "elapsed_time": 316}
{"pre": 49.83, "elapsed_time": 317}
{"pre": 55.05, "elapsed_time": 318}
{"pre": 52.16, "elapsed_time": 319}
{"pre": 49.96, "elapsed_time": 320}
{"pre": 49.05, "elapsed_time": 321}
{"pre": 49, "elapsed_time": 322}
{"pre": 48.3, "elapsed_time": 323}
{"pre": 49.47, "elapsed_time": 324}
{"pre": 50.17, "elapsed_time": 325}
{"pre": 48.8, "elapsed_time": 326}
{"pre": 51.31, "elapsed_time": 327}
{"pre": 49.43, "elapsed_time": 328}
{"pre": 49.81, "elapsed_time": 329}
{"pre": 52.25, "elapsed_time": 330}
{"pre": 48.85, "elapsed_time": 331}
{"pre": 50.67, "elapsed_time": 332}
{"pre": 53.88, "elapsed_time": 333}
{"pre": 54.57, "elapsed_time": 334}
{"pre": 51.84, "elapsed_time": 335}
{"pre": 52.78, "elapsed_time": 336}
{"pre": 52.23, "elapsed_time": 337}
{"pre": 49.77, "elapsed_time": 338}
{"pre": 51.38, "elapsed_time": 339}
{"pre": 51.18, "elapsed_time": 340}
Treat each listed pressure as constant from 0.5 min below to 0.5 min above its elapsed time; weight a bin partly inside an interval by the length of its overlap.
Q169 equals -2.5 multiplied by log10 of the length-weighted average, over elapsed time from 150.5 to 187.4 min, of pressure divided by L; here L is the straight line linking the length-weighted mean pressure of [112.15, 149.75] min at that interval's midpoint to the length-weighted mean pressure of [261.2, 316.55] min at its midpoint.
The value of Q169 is 0.200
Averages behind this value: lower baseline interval 35.9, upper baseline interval 49.6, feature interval 32.5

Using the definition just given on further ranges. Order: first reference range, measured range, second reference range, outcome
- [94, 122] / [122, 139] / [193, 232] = -0.05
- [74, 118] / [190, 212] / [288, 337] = 0.15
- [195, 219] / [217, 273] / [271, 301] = -0.15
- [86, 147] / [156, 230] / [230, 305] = 0.18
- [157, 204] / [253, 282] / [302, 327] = -0.24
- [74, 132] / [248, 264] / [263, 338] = -0.10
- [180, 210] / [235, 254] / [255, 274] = 0.07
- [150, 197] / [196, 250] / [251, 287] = 0.05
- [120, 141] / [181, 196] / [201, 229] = 0.13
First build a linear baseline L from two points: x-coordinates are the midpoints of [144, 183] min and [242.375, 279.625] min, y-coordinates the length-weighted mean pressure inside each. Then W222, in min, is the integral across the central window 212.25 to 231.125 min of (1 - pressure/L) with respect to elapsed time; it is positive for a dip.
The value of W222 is 0.7 min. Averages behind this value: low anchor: 33.3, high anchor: 52.1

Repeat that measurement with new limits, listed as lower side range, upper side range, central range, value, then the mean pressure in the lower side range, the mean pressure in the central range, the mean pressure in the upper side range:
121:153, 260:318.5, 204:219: 1.94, 36.6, 37.5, 49.8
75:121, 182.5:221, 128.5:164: -3.18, 32.1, 36.9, 36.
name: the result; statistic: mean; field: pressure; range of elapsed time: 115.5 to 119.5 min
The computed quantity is 33.8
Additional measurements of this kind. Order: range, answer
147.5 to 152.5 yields 37.2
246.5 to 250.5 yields 45.9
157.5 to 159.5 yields 34.8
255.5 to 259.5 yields 53.9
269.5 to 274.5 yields 55.9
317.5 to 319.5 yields 53.6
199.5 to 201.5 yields 33.9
